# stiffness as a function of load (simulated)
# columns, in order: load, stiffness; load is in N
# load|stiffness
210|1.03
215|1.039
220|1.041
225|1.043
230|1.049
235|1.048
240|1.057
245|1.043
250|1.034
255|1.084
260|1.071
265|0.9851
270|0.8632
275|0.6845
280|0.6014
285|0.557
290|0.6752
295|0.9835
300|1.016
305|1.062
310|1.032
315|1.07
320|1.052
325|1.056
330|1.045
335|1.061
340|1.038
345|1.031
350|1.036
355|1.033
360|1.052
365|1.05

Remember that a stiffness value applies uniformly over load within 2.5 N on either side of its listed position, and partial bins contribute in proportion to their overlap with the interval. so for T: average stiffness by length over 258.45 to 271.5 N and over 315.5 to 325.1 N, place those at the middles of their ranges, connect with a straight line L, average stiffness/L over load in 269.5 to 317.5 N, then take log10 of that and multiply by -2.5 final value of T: 0.19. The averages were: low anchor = 0.974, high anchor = 1.06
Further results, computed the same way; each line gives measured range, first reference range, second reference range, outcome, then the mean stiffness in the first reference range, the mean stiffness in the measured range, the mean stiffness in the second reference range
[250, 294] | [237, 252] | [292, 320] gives 0.24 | 1.05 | 0.833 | 1.03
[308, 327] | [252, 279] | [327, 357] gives -0.05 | 0.921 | 1.05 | 1.04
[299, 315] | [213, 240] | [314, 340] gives 0.01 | 1.05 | 1.04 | 1.05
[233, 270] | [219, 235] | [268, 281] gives -0.18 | 1.05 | 1.03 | 0.724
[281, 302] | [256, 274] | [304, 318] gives 0.28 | 0.958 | 0.788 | 1.05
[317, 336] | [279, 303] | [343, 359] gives -0.13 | 0.783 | 1.05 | 1.04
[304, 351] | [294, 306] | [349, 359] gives -0.02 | 1.02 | 1.05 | 1.04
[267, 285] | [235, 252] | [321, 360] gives 0.43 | 1.05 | 0.702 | 1.04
